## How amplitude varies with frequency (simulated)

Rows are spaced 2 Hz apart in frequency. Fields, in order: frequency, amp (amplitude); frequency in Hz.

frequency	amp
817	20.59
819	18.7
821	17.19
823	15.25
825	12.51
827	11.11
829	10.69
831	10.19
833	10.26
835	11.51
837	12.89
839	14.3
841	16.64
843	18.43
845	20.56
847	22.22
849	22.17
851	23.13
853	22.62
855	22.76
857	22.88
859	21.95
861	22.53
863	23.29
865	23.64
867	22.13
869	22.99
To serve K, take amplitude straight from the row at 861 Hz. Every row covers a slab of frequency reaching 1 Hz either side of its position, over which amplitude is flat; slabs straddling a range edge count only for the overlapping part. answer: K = 22.53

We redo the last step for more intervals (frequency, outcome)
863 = 23.29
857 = 22.88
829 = 10.69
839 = 14.3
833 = 10.26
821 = 17.19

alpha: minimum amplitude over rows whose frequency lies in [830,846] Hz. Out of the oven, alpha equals 10.19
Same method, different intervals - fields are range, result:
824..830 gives 10.69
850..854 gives 22.62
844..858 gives 20.56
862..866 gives 23.29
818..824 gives 15.25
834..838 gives 11.51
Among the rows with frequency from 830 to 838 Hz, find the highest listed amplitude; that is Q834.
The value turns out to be 12.89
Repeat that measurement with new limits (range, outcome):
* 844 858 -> 23.13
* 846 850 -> 22.22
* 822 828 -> 15.25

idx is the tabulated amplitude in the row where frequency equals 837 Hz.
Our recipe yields 12.89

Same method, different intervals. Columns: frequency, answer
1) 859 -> 21.95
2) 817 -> 20.59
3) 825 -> 12.51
